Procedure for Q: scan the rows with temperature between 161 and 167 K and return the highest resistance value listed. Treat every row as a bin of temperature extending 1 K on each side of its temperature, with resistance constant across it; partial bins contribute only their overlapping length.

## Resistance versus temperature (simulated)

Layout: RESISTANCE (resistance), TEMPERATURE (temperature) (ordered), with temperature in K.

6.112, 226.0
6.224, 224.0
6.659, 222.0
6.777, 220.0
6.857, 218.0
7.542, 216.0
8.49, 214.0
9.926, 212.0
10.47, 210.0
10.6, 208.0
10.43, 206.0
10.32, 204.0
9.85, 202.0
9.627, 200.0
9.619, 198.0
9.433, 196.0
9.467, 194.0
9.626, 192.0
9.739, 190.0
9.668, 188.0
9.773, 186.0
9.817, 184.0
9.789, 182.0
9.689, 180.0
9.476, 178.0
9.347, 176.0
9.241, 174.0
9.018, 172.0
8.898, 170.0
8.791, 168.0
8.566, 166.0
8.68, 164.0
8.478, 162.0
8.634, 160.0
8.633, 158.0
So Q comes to 8.68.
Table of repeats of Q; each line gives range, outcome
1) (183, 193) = 9.817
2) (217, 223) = 6.857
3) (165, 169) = 8.791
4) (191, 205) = 10.32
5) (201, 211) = 10.6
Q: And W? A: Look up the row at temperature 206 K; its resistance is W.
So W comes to 10.43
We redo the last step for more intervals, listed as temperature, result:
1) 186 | 9.773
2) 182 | 9.789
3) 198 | 9.619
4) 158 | 8.633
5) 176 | 9.347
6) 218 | 6.857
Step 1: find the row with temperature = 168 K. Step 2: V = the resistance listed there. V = 8.791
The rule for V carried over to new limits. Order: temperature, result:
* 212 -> 9.926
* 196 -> 9.433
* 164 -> 8.68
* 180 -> 9.689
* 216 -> 7.542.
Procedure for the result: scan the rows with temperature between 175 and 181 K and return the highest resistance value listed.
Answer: 9.689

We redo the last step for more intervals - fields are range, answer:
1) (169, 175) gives 9.241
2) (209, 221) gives 10.47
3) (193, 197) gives 9.467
